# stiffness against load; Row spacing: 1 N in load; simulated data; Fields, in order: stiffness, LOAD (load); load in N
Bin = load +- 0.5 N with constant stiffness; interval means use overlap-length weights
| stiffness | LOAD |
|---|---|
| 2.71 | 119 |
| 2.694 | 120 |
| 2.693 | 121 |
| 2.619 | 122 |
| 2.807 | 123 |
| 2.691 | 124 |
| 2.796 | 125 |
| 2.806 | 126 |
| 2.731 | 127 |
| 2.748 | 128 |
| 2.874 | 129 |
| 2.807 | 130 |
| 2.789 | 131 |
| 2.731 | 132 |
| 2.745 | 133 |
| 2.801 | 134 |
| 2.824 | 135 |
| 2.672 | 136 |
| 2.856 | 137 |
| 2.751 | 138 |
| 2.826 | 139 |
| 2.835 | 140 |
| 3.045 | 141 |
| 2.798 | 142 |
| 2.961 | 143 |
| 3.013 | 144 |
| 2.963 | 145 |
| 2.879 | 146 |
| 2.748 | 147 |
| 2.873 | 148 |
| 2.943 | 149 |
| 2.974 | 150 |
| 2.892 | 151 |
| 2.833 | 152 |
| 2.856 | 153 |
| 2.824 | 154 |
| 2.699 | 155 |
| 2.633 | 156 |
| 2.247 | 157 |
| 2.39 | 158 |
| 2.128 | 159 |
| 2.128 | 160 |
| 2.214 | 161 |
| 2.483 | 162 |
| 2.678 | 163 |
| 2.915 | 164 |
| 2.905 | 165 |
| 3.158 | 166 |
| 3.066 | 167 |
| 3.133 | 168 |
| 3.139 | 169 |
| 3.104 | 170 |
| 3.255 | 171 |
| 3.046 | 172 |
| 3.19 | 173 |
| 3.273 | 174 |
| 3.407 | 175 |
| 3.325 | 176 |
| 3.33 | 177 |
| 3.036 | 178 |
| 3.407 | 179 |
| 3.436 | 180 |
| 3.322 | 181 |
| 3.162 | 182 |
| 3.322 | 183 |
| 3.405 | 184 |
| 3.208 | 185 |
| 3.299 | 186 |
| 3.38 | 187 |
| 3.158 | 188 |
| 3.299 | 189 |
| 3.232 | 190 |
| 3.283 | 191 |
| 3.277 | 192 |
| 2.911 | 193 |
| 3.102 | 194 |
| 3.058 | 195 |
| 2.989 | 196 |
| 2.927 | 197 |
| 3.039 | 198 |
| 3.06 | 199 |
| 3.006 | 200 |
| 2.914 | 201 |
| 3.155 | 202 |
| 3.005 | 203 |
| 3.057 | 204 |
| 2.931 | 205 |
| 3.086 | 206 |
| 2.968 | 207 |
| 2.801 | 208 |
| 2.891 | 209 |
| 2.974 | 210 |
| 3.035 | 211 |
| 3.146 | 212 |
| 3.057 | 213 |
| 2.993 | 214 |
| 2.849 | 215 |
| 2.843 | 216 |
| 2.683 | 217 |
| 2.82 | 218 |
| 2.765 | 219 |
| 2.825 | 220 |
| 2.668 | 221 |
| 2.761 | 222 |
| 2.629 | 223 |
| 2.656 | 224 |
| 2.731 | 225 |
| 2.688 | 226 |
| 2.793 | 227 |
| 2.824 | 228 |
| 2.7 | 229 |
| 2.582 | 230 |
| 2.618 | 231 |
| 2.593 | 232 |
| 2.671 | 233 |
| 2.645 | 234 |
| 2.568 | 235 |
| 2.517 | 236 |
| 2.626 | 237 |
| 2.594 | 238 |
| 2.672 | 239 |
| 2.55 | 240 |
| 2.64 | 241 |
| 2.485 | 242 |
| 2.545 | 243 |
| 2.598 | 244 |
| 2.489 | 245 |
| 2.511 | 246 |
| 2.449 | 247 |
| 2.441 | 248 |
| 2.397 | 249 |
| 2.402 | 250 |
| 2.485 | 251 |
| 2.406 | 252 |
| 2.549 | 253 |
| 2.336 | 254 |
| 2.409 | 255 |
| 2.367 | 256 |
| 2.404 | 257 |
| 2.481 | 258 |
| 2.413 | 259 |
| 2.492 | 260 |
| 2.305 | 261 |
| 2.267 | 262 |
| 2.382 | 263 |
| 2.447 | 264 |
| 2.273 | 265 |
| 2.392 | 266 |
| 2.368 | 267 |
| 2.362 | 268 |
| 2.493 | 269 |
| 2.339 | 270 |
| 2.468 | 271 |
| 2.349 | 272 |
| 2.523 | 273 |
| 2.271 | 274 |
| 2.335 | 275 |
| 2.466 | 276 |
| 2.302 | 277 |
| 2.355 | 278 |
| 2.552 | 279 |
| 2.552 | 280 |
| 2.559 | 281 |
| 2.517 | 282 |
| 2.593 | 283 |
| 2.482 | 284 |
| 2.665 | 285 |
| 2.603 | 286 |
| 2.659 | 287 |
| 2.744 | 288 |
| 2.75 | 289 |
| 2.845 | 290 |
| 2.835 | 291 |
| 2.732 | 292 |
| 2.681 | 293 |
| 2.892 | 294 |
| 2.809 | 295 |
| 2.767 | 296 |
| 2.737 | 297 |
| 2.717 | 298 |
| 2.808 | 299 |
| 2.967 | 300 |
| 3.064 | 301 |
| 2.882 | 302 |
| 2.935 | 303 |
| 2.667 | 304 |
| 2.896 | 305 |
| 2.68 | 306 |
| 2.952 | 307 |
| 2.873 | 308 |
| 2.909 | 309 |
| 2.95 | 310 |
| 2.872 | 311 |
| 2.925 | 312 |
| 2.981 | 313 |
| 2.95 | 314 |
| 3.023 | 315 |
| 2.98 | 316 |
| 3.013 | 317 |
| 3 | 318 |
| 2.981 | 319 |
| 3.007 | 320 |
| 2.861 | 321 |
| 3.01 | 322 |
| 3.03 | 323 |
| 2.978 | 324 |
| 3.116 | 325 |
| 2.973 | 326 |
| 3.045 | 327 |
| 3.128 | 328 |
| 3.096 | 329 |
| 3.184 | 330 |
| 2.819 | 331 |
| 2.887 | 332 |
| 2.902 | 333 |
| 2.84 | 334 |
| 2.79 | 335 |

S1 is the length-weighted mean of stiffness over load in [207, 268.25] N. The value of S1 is 2.61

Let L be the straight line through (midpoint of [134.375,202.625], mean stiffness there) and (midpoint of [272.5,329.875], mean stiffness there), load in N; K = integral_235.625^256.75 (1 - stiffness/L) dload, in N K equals 2.8 N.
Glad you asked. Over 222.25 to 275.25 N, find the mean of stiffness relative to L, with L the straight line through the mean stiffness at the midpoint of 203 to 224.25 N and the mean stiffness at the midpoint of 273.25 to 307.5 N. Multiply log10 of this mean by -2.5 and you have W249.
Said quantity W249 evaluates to 0.12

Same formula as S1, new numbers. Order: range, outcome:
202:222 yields 2.92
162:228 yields 3.04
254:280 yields 2.39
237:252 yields 2.52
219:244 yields 2.65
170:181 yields 3.27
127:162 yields 2.74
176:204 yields 3.18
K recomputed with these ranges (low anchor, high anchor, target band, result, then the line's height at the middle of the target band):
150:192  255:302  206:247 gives 0.7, 2.77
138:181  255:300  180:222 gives -4.1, 2.78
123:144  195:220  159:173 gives 0.1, 2.87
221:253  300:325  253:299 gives 4.2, 2.77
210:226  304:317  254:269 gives 2.5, 2.87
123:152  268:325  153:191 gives -2.6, 2.82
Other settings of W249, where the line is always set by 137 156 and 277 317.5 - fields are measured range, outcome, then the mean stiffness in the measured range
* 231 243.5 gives 0.088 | 2.59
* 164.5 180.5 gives -0.126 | 3.2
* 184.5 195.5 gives -0.129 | 3.2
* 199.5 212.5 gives -0.062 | 3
